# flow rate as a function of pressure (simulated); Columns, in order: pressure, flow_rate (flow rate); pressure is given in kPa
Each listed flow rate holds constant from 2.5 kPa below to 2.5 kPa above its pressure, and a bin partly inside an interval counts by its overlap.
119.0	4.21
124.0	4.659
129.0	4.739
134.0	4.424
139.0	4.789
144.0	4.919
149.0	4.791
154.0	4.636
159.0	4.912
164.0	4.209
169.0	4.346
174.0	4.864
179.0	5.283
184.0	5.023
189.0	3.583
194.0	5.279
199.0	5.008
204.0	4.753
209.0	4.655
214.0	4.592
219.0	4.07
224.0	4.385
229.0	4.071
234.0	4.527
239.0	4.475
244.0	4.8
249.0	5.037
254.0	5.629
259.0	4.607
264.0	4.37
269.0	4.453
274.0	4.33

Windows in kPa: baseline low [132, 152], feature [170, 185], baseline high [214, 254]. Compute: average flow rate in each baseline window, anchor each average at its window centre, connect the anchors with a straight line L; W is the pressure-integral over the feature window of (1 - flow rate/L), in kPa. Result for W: -1.0 kPa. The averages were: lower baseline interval 4.74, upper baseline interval 4.56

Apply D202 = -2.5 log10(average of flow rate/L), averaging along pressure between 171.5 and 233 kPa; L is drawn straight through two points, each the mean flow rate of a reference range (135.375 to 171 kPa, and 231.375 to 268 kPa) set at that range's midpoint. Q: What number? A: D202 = 0.02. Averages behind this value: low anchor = 4.65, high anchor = 4.76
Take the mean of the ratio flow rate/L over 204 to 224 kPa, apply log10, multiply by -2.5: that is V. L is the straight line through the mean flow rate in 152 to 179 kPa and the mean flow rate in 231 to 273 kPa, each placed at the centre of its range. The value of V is 0.052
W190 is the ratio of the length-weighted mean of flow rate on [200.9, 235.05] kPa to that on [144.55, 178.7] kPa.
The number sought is 0.95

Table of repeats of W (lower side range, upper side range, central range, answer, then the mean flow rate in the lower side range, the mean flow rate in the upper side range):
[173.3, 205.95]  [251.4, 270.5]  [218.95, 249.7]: 2.0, 4.83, 4.78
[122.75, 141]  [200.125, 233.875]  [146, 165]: -0.3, 4.65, 4.45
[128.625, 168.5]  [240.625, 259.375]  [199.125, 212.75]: 0.4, 4.66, 5.04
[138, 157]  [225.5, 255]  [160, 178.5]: 0.7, 4.79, 4.7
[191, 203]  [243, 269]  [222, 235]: 1.7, 5.03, 4.85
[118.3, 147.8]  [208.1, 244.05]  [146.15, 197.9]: -1.7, 4.66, 4.41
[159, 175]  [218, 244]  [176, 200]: -2.0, 4.5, 4.37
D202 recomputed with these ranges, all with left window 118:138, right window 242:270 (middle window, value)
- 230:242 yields 0.08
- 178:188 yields -0.05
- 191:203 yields -0.07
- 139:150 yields -0.06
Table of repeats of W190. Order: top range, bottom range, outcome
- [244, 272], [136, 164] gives 1.01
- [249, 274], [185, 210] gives 1.02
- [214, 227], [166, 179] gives 0.91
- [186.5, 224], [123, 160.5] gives 0.96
